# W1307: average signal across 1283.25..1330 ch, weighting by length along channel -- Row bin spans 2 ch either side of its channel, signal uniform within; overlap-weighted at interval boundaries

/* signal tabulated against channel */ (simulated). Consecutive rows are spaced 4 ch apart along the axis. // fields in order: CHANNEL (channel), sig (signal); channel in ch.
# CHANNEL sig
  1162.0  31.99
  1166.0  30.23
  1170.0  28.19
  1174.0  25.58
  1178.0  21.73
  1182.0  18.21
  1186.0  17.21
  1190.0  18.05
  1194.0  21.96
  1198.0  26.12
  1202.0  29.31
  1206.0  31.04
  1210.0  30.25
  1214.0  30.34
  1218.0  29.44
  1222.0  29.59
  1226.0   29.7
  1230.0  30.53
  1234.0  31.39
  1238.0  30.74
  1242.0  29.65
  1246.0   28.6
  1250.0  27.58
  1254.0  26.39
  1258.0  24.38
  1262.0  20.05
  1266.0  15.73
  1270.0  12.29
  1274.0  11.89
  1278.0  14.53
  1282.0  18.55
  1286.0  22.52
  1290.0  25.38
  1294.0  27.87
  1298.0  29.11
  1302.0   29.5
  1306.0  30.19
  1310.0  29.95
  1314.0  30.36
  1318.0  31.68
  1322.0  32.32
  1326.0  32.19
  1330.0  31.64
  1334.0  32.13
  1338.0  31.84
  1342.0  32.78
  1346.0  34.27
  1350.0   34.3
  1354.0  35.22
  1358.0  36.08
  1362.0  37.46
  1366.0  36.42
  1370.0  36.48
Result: 29.1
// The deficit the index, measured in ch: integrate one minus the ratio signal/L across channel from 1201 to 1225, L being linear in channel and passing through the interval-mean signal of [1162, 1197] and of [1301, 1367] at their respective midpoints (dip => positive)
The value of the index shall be -4.42 ch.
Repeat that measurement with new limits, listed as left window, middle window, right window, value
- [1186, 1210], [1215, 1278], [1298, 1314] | 4.77 ch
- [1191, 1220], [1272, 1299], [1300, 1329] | 8.11 ch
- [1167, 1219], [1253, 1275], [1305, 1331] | 7.81 ch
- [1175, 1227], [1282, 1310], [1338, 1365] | 3.99 ch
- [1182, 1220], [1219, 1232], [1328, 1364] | -1.41 ch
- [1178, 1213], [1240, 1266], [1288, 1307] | 1.09 ch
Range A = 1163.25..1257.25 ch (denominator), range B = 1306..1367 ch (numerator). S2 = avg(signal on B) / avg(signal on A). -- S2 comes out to 1.22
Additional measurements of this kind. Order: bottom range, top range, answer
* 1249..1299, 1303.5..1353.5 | 1.53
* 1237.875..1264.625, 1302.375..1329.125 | 1.18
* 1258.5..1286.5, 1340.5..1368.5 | 2.12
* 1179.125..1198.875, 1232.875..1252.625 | 1.47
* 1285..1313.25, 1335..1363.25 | 1.22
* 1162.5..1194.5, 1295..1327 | 1.32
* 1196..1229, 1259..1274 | 0.54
